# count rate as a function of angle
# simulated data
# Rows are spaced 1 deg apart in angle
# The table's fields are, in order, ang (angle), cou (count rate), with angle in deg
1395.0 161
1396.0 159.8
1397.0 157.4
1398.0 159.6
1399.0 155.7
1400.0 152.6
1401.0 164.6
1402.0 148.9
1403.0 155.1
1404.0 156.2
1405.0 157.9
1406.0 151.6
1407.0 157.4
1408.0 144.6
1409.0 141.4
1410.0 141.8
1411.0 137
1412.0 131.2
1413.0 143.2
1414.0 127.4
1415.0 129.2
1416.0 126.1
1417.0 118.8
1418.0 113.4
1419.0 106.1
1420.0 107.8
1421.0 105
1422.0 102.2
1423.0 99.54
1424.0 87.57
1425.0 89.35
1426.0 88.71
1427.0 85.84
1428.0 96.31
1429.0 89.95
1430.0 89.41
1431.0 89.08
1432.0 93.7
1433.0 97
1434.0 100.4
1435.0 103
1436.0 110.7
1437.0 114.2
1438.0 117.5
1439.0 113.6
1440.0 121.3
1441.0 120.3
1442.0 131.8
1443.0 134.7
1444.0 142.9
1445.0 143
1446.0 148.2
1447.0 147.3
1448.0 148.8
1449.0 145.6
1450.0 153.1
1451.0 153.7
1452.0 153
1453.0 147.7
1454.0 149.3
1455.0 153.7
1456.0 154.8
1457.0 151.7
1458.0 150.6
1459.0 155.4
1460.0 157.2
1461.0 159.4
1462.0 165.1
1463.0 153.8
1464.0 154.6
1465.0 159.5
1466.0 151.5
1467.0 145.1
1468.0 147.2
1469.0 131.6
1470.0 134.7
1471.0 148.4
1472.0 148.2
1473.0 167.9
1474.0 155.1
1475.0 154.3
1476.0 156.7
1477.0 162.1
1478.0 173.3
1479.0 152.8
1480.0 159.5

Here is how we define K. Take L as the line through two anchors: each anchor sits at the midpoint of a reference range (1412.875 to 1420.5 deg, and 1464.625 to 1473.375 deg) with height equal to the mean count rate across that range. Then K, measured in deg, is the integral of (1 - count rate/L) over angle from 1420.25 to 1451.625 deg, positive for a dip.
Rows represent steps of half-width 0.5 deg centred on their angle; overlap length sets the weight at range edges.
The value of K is 3.9 deg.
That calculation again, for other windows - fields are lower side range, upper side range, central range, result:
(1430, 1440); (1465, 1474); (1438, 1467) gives -4.64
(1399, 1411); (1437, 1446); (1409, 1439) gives 6.63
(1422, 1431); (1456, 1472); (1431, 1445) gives -0.68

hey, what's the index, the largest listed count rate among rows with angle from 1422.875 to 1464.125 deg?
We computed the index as 165.1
